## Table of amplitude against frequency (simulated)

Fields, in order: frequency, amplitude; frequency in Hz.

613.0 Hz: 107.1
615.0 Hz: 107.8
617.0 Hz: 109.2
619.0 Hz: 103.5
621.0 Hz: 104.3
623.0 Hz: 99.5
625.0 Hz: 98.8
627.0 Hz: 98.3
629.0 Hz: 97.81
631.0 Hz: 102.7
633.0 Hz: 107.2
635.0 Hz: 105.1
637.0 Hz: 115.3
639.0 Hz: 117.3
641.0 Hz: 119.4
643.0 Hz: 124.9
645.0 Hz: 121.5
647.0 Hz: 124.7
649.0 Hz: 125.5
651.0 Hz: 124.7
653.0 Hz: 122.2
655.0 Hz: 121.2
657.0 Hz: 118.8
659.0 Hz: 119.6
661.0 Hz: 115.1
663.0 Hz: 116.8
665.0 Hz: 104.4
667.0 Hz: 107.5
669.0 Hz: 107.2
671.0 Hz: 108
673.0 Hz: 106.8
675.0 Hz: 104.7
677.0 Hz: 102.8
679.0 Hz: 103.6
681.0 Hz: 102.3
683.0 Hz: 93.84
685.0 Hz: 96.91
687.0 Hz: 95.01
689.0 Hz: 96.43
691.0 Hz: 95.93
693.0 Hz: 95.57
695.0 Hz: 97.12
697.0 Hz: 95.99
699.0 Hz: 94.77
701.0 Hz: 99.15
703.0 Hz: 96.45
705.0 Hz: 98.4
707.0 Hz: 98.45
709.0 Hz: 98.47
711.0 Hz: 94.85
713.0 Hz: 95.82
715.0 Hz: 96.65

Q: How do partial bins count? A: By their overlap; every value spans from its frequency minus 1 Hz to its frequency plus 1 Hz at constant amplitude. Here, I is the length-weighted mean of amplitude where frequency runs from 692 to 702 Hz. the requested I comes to 96.5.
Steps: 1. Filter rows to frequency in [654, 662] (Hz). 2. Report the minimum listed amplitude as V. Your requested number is 115.1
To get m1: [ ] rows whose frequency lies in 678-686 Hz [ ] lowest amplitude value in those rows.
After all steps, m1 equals 93.84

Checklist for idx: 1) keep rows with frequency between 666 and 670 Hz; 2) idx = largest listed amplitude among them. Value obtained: 107.5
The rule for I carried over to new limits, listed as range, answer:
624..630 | 98.3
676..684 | 101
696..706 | 97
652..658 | 121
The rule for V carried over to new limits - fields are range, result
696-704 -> 94.77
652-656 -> 121.2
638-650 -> 117.3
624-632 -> 97.81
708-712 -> 94.85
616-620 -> 103.5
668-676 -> 104.7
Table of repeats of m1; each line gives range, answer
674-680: 102.8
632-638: 105.1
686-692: 95.01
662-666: 104.4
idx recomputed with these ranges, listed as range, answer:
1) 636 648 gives 124.9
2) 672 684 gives 106.8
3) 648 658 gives 125.5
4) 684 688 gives 96.91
